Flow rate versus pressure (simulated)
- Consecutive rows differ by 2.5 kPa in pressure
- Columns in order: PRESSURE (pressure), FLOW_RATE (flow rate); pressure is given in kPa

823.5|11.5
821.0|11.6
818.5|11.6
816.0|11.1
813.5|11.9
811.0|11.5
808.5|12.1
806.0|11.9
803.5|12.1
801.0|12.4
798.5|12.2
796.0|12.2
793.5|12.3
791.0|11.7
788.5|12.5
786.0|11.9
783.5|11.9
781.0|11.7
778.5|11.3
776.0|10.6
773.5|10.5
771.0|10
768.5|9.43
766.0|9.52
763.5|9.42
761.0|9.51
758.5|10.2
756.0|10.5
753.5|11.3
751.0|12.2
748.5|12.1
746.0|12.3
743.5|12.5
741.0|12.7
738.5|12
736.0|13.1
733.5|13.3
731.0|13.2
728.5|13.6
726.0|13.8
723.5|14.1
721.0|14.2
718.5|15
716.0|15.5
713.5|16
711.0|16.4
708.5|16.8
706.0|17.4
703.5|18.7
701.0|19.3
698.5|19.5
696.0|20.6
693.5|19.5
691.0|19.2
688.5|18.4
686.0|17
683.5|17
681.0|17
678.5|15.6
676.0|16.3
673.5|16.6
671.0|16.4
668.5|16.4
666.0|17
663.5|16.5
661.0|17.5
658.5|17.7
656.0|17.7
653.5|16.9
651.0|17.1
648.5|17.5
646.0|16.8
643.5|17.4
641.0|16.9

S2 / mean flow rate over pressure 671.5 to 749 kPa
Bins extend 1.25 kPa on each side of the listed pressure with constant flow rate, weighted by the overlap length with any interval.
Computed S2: 15.8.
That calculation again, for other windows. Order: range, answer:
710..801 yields 12.2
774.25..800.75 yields 11.8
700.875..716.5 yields 17.1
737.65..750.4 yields 12.3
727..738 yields 13.2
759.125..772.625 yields 9.63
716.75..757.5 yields 12.9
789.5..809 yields 12.1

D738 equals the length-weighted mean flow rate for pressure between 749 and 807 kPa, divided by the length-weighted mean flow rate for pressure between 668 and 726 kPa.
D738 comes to 0.66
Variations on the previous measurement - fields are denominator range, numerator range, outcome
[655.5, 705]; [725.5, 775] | 0.65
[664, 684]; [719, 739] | 0.82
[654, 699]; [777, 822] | 0.68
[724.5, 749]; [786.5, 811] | 0.94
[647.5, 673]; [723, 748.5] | 0.76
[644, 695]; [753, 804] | 0.64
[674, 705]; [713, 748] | 0.75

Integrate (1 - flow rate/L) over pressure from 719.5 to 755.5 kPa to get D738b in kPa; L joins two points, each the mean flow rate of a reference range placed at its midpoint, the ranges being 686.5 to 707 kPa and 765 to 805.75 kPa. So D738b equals 6.2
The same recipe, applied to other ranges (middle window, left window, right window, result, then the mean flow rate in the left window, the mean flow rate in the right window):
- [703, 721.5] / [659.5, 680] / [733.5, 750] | -2.7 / 16.6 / 12.5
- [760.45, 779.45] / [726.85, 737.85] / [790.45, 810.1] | 3.9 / 13.2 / 12.1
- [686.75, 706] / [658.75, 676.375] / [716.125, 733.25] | -4.7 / 16.7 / 14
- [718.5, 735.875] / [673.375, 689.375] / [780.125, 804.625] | 1.3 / 16.8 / 12.1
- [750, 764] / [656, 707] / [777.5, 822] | 3.4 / 17.7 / 11.9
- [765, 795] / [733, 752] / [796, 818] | 2.5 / 12.5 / 11.9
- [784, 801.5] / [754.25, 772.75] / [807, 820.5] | -2.0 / 9.86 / 11.6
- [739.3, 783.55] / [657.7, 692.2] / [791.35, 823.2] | 8.8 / 17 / 11.9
